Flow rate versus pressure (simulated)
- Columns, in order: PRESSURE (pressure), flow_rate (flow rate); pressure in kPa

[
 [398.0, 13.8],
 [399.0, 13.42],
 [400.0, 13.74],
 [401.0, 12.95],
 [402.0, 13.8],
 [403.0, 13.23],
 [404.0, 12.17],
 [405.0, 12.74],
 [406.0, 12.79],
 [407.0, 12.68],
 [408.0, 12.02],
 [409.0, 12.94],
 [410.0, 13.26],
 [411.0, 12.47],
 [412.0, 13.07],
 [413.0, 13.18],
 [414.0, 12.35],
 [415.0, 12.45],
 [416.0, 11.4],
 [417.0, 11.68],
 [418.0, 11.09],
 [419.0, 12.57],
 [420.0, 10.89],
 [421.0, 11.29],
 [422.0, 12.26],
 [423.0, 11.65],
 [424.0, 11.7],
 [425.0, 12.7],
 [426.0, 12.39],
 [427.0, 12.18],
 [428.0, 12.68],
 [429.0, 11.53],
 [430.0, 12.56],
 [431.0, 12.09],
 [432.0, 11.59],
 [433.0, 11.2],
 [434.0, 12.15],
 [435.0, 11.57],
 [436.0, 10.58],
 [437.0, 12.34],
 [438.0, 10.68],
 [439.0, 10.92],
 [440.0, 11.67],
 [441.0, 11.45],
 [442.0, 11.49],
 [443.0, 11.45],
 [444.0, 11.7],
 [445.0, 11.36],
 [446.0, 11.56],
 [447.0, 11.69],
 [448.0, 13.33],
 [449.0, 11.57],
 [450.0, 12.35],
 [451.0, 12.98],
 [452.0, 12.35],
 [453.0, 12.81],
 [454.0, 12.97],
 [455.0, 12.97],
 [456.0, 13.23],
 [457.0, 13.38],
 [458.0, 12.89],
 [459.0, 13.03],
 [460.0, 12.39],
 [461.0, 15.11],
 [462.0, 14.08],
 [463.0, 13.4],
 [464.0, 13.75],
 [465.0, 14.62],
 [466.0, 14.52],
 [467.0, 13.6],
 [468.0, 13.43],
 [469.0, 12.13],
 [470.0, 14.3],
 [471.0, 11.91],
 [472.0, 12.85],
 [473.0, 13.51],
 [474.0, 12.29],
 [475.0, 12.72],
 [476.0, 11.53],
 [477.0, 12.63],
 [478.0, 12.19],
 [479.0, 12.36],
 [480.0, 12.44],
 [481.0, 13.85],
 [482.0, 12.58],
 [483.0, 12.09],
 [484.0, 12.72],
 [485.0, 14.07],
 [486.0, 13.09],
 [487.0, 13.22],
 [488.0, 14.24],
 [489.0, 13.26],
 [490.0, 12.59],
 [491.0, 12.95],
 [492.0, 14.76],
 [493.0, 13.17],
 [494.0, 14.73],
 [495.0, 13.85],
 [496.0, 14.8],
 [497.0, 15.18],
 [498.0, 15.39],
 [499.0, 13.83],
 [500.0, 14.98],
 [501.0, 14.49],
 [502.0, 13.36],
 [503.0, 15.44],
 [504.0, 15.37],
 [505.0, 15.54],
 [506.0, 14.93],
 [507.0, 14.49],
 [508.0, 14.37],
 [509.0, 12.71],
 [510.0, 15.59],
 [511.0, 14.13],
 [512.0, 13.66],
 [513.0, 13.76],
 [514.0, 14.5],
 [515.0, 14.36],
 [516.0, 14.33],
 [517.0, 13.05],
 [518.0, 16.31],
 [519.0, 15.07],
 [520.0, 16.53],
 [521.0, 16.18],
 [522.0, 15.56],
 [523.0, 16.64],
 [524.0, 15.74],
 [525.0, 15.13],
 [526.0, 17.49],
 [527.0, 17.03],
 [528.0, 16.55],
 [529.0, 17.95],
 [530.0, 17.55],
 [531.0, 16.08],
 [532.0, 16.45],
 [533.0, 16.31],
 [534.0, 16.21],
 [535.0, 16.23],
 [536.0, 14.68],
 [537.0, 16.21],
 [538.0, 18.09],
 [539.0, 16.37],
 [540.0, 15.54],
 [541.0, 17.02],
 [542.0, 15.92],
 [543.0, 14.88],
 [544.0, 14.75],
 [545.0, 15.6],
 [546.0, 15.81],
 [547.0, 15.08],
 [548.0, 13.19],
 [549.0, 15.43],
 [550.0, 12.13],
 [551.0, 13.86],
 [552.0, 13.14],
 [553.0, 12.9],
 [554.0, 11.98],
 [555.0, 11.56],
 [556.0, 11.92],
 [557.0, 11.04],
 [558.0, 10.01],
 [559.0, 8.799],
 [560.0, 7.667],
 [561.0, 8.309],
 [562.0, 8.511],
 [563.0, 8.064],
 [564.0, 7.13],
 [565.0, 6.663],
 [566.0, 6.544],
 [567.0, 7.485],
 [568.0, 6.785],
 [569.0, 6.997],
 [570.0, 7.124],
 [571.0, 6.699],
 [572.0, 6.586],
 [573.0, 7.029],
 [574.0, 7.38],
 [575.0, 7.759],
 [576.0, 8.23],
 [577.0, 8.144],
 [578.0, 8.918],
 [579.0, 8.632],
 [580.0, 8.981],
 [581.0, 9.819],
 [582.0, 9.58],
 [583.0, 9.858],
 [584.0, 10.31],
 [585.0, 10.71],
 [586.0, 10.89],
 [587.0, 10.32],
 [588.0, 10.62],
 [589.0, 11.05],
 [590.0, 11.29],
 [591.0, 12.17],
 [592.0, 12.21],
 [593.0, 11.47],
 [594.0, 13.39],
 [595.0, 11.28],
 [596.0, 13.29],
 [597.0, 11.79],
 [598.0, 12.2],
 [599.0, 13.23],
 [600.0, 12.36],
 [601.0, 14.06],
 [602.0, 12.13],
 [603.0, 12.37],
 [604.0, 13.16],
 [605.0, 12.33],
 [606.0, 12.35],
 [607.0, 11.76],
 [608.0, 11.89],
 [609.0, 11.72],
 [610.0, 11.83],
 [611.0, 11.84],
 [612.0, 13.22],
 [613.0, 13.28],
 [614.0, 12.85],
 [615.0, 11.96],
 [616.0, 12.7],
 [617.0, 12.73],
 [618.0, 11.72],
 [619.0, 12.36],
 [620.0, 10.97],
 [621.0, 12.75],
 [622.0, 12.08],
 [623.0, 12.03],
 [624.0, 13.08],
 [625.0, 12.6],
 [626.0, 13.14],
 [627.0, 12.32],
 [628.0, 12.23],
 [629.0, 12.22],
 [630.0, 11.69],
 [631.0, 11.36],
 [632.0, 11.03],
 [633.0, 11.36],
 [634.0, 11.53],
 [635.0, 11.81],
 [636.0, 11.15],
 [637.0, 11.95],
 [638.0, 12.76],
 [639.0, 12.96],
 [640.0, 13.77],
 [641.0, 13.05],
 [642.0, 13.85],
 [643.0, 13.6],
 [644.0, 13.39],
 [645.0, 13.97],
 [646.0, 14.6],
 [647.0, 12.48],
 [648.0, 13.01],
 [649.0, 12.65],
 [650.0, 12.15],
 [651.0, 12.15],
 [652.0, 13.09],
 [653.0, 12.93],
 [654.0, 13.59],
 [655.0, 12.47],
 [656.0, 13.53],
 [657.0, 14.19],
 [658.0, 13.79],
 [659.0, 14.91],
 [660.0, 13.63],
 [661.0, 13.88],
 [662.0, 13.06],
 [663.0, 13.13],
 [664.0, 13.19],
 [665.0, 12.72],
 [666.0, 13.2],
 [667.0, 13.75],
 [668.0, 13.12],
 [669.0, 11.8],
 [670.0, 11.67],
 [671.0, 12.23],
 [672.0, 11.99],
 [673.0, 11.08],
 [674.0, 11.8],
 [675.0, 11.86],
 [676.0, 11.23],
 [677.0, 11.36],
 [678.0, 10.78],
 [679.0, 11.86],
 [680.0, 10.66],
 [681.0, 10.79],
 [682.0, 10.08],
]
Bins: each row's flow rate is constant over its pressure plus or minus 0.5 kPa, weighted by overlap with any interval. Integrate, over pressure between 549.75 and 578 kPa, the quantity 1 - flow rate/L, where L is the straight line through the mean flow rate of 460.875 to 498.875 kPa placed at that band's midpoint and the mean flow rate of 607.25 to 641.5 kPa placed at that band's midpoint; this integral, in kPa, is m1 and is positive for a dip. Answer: 8.47 kPa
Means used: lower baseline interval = 13.4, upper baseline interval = 12.2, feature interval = 8.92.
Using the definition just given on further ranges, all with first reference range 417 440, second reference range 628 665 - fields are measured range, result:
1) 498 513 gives -2.90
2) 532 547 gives -4.43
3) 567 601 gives 7.11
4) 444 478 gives -2.85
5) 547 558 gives -0.28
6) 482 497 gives -1.86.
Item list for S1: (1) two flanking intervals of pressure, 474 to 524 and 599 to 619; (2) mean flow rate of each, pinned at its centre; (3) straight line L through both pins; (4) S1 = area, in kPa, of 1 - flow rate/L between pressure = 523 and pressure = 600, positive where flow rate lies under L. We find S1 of 7.00 kPa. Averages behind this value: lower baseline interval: 14.1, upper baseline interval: 12.5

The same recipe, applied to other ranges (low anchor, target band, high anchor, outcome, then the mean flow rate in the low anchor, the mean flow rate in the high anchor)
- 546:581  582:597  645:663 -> -1.0 kPa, 9.53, 13.3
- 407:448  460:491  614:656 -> -2.8 kPa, 11.9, 12.5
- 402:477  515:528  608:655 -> -3.4 kPa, 12.4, 12.5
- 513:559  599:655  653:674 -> 4.4 kPa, 15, 13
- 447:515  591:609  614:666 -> 0.7 kPa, 13.5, 12.7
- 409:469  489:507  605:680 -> -2.9 kPa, 12.4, 12.5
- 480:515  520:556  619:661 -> -4.6 kPa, 14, 12.7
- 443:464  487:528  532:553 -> -1.3 kPa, 12.8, 15.3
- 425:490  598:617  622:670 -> 0.4 kPa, 12.6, 12.8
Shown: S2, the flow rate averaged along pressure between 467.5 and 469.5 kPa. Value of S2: 12.8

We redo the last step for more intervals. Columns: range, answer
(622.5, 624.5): 12.6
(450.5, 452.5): 12.7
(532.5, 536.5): 15.9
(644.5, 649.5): 13.3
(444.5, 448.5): 12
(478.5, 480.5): 12.4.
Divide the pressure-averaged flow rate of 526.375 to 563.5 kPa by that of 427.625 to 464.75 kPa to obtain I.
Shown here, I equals 1.1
